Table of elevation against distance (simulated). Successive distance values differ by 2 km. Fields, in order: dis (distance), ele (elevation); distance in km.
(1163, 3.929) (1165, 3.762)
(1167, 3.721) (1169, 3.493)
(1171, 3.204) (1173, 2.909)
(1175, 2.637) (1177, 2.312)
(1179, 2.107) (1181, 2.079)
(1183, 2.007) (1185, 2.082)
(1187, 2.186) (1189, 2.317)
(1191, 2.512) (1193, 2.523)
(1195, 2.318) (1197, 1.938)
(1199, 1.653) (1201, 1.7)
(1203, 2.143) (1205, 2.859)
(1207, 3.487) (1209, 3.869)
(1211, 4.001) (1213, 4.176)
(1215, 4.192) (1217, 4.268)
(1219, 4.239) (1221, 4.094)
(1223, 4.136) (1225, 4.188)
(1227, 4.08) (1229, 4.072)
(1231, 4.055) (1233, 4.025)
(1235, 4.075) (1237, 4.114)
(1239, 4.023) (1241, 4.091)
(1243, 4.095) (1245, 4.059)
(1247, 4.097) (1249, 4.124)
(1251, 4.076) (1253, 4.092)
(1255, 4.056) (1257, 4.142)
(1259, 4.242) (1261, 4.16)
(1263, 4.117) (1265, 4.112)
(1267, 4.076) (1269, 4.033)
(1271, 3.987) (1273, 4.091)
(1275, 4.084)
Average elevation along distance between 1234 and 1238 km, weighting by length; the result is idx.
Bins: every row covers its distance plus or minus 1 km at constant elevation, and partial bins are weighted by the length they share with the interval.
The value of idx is 4.09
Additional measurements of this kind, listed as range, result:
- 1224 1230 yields 4.11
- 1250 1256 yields 4.07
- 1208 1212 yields 3.94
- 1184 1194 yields 2.32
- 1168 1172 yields 3.35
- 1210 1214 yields 4.09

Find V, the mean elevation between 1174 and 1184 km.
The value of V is 2.23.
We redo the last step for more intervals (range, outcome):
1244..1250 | 4.09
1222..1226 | 4.16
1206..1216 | 3.95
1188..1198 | 2.32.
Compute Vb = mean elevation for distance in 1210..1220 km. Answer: 4.18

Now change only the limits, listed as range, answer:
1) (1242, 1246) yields 4.08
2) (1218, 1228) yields 4.15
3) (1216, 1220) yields 4.25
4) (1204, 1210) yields 3.4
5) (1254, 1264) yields 4.14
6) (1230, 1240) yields 4.06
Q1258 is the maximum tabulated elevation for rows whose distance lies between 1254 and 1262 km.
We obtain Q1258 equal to 4.242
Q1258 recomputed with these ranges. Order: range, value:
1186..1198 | 2.523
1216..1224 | 4.268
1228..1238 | 4.114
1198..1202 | 1.7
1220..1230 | 4.188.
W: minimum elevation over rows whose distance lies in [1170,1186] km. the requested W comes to 2.007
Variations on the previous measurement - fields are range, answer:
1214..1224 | 4.094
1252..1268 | 4.056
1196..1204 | 1.653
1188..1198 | 1.938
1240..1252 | 4.059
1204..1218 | 2.859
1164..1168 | 3.721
